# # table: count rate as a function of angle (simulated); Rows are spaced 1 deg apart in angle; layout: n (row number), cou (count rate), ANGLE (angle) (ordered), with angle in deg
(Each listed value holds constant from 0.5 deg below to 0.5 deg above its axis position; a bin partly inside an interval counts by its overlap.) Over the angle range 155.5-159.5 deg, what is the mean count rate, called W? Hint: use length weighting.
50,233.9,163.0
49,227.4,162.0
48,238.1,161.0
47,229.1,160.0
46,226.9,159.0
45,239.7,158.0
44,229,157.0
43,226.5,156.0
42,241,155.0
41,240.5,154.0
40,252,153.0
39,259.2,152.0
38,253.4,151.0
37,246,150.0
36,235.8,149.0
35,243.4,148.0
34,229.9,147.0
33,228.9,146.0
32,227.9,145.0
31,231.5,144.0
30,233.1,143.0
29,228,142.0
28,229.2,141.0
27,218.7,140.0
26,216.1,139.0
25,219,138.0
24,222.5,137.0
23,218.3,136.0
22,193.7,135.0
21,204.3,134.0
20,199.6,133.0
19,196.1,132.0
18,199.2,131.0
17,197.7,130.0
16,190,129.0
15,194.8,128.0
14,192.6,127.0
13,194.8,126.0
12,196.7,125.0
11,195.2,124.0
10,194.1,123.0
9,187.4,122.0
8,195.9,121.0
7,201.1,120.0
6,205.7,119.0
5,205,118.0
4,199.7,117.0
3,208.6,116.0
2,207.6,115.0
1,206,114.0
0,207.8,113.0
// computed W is 231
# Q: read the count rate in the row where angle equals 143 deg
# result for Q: 233.1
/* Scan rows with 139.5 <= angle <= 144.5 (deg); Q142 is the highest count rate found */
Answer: 233.1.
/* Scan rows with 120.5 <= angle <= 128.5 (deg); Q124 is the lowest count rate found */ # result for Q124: 187.4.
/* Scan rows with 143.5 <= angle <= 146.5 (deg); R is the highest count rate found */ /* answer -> 231.5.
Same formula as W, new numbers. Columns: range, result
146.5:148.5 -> 237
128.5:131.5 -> 196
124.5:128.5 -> 195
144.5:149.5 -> 233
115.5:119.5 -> 205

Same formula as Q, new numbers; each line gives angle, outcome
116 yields 208.6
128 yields 194.8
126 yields 194.8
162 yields 227.4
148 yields 243.4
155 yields 241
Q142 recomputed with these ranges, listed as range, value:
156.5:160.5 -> 239.7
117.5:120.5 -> 205.7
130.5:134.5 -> 204.3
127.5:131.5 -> 199.2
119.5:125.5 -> 201.1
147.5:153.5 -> 259.2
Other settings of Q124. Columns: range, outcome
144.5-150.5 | 227.9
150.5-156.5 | 226.5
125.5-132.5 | 190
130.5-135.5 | 193.7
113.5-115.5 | 206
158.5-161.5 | 226.9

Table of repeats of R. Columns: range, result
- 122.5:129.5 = 196.7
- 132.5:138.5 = 222.5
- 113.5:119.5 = 208.6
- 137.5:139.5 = 219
